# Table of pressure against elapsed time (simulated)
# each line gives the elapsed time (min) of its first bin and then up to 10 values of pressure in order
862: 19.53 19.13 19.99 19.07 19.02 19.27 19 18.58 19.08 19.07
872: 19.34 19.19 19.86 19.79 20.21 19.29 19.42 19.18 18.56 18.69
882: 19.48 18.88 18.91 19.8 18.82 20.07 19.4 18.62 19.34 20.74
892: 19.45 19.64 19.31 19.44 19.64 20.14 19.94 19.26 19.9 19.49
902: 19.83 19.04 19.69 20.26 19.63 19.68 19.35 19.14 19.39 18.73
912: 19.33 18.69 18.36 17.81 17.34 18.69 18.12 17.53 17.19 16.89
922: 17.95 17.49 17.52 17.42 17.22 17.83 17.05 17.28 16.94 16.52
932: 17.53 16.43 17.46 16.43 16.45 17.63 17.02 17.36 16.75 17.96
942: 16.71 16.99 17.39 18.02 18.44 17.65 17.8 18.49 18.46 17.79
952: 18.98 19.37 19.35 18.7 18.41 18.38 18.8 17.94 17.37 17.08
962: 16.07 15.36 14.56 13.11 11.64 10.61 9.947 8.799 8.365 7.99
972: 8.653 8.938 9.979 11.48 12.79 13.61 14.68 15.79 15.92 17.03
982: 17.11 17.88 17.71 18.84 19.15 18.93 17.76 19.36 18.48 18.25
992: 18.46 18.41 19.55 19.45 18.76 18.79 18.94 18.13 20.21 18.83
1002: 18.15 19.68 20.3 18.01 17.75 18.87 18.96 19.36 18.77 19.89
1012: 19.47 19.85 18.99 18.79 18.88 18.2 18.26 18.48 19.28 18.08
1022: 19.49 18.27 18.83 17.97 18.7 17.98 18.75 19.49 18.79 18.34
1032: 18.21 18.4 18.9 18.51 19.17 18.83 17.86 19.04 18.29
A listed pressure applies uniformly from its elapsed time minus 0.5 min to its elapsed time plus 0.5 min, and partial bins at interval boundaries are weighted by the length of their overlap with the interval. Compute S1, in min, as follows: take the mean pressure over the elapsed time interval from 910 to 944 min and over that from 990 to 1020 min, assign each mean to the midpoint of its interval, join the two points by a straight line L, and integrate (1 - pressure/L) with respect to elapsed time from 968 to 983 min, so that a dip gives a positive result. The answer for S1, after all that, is 4.94 min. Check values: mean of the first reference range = 17.5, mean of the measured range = 12.3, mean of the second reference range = 18.9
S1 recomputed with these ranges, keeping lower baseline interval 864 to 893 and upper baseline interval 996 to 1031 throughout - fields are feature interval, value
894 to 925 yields 0.6 min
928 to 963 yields 2.7 min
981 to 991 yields 0.3 min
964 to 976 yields 5.5 min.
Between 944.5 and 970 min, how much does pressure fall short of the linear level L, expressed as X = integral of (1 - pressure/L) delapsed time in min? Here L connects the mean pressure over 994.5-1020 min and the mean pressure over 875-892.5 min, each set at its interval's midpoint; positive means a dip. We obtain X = 3.8 min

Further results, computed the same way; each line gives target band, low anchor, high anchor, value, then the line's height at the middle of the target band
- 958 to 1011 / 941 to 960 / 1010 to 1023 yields 6.75 min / 18.6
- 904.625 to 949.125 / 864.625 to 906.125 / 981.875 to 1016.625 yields 3.24 min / 19.2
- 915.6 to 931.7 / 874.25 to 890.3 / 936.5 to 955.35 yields 0.85 min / 18.4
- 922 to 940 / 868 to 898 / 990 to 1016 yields 1.92 min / 19.2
